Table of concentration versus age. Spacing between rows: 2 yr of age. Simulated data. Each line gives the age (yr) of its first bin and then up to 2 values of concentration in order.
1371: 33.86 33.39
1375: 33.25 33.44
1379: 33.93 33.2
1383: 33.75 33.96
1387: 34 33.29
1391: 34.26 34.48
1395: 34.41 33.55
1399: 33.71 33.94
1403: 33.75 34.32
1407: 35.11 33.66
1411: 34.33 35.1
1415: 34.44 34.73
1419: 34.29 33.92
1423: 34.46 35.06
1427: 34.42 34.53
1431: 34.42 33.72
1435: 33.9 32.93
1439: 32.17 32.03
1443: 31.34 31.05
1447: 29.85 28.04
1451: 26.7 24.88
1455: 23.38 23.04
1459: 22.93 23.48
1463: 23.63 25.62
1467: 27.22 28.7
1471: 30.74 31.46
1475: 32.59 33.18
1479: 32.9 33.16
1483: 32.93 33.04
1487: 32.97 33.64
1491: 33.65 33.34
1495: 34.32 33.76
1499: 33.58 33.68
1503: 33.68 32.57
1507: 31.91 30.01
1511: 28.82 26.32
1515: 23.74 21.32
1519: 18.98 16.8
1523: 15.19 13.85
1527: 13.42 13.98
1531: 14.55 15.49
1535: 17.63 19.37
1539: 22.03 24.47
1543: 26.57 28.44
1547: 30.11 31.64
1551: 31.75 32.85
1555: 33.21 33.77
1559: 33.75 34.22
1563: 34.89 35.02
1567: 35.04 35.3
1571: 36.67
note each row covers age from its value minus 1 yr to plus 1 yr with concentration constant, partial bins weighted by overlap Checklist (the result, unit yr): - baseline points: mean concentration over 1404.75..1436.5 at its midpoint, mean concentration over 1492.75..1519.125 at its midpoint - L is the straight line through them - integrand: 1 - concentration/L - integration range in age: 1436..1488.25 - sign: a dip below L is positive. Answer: 4.8 yr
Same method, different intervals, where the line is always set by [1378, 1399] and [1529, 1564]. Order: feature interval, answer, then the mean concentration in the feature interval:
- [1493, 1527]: 2.47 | 26.6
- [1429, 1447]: -0.52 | 32.6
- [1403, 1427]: -1.28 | 34.5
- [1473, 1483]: -0.95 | 32.8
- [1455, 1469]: 2.78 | 24.6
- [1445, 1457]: 1.73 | 26.6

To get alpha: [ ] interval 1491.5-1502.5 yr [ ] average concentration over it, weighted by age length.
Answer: 33.7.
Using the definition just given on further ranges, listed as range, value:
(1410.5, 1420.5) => 34.6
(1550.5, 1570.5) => 34.1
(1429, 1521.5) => 29.7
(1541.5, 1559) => 31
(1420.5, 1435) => 34.3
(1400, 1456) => 32.5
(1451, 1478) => 27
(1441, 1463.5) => 26.5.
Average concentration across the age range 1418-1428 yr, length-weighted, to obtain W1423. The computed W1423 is 34.4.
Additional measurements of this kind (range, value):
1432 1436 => 33.8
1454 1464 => 23.3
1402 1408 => 34.4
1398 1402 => 33.8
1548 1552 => 31.7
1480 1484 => 33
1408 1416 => 34.4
